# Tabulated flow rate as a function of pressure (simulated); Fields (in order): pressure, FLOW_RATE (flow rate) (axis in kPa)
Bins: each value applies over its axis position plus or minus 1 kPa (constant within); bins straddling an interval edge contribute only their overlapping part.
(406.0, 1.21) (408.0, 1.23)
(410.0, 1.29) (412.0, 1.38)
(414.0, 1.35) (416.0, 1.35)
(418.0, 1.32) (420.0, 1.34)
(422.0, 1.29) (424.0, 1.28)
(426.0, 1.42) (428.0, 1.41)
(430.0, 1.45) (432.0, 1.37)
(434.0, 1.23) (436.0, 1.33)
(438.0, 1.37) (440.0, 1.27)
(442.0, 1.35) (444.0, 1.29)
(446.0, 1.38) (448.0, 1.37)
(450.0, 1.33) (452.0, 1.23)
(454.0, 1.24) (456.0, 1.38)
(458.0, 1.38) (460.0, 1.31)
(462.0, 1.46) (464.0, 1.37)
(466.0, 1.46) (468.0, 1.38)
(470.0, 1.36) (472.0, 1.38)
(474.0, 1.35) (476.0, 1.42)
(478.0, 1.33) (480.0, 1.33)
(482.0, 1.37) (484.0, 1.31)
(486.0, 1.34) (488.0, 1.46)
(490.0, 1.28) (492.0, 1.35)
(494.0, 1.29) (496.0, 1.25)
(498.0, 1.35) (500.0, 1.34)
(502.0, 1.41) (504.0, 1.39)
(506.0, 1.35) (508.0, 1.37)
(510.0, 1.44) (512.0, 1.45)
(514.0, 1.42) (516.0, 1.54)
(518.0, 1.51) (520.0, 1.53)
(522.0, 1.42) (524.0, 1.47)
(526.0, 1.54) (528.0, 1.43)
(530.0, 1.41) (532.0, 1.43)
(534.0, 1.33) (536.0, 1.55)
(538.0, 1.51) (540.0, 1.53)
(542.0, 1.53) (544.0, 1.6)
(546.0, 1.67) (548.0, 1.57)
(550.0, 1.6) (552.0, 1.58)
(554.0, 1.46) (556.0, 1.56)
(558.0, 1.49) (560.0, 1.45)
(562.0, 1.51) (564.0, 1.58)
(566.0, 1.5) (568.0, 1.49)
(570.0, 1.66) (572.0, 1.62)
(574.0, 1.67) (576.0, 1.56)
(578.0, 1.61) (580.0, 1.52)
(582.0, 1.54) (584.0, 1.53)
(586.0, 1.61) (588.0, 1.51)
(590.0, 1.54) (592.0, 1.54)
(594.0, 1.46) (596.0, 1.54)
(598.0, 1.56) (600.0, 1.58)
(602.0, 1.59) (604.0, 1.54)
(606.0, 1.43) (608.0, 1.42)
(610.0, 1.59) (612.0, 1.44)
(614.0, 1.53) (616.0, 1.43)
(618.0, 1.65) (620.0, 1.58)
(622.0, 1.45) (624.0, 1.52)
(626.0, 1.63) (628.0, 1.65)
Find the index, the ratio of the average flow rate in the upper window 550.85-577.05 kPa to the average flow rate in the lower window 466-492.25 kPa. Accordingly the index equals 1.14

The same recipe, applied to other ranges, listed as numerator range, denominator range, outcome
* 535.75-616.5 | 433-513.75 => 1.14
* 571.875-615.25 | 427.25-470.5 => 1.14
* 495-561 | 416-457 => 1.10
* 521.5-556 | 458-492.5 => 1.10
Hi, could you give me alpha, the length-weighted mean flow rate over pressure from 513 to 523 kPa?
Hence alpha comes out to 1.48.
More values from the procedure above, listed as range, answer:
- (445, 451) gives 1.36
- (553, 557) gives 1.51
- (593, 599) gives 1.52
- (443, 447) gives 1.33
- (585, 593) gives 1.55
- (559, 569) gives 1.51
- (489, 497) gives 1.29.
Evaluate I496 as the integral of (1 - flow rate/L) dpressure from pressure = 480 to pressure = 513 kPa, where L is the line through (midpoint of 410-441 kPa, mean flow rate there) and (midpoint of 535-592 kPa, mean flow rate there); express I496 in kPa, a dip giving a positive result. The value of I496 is 2.1 kPa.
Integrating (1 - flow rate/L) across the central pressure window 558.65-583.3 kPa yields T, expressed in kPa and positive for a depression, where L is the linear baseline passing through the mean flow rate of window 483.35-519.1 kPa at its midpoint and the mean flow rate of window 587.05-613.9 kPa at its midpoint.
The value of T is -1.33 kPa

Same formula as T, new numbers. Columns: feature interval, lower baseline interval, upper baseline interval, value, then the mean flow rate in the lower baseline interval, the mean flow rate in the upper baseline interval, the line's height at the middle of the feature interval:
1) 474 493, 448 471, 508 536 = 0.5 kPa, 1.36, 1.46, 1.39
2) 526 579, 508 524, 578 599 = -1.1 kPa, 1.47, 1.54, 1.5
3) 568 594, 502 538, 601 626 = -1.3 kPa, 1.45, 1.52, 1.49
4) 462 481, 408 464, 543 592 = 0.2 kPa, 1.34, 1.56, 1.4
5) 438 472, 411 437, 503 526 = 0.8 kPa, 1.35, 1.45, 1.38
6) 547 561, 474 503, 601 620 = -0.9 kPa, 1.35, 1.52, 1.44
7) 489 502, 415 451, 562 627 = 0.9 kPa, 1.34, 1.54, 1.42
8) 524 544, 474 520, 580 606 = -0.5 kPa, 1.38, 1.54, 1.44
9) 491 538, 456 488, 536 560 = 1.7 kPa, 1.37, 1.55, 1.47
